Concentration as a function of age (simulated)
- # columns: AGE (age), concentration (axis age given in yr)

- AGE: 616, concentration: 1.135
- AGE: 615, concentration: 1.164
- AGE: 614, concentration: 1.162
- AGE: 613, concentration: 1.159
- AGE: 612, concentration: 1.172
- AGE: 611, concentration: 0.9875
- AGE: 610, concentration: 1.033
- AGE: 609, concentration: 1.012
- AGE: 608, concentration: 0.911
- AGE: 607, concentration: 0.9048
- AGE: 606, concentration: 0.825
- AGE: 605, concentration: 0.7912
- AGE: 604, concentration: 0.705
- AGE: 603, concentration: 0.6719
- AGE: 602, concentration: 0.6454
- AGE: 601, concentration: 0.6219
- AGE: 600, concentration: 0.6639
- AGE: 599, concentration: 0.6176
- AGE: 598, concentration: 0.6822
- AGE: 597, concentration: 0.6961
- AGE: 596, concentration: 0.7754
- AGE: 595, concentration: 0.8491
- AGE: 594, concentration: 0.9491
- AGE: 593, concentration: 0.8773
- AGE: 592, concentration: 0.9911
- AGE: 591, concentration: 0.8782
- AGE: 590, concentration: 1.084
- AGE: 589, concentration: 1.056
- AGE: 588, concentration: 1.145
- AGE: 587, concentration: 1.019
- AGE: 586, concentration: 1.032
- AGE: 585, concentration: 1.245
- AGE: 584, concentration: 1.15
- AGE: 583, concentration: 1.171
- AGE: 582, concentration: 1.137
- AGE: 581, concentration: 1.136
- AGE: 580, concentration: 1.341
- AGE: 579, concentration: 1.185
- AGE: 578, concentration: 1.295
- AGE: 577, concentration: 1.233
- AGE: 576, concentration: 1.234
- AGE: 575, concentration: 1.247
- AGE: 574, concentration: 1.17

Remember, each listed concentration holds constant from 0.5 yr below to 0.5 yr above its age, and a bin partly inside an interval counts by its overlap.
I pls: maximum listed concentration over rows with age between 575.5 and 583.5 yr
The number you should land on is 1.341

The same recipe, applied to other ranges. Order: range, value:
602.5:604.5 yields 0.705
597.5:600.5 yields 0.6822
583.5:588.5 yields 1.245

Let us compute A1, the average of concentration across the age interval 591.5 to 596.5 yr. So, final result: 0.888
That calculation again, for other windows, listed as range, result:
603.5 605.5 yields 0.748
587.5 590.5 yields 1.09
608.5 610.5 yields 1.02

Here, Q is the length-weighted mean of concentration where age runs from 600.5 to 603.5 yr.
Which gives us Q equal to 0.646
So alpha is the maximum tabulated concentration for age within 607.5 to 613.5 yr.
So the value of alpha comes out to 1.172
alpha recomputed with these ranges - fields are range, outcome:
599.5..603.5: 0.6719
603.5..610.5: 1.033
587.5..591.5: 1.145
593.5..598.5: 0.9491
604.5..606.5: 0.825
